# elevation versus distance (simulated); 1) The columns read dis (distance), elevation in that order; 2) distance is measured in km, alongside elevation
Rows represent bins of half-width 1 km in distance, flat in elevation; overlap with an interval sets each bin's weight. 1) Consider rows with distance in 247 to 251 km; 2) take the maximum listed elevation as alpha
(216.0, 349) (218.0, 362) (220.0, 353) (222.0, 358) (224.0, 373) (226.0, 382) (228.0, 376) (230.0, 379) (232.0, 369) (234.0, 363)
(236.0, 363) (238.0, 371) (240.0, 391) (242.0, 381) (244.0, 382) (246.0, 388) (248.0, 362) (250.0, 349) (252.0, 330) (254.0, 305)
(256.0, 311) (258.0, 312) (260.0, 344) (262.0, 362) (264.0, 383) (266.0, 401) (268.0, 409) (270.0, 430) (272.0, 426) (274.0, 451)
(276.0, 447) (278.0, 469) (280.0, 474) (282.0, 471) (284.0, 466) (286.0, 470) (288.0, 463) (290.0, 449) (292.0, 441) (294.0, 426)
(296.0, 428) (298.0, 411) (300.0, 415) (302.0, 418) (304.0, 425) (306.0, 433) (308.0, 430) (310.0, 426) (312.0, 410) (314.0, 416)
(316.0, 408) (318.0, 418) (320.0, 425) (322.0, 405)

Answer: 362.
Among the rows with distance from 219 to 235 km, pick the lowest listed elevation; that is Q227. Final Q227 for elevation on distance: 353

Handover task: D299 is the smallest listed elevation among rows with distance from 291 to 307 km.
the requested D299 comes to 411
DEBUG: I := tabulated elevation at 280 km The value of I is 474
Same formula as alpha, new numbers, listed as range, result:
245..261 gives 388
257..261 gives 344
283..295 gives 470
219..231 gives 382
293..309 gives 433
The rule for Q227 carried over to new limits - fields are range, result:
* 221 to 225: 358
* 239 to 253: 330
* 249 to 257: 305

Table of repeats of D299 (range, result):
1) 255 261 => 311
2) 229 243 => 363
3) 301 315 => 410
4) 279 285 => 466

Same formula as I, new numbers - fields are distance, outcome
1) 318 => 418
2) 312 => 410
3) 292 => 441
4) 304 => 425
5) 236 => 363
